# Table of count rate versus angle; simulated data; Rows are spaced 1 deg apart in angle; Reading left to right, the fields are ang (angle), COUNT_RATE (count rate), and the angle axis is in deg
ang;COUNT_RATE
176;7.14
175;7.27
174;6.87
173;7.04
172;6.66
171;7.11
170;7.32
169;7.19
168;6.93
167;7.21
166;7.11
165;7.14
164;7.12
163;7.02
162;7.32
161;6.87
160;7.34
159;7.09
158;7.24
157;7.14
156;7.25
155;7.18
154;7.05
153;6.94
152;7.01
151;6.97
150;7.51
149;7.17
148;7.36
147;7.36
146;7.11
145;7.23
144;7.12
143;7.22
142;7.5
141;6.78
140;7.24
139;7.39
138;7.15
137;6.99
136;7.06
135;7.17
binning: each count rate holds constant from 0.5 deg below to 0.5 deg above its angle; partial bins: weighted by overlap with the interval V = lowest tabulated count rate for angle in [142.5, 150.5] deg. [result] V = 7.11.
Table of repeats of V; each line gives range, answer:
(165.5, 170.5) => 6.93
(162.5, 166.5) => 7.02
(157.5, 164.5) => 6.87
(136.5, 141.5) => 6.78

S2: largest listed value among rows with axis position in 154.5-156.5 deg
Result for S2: 7.25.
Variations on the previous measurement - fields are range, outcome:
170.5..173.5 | 7.11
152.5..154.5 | 7.05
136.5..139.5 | 7.39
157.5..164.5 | 7.34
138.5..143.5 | 7.5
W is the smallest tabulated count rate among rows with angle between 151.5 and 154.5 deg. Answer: 6.94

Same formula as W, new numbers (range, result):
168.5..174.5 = 6.66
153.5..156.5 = 7.05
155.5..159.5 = 7.09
